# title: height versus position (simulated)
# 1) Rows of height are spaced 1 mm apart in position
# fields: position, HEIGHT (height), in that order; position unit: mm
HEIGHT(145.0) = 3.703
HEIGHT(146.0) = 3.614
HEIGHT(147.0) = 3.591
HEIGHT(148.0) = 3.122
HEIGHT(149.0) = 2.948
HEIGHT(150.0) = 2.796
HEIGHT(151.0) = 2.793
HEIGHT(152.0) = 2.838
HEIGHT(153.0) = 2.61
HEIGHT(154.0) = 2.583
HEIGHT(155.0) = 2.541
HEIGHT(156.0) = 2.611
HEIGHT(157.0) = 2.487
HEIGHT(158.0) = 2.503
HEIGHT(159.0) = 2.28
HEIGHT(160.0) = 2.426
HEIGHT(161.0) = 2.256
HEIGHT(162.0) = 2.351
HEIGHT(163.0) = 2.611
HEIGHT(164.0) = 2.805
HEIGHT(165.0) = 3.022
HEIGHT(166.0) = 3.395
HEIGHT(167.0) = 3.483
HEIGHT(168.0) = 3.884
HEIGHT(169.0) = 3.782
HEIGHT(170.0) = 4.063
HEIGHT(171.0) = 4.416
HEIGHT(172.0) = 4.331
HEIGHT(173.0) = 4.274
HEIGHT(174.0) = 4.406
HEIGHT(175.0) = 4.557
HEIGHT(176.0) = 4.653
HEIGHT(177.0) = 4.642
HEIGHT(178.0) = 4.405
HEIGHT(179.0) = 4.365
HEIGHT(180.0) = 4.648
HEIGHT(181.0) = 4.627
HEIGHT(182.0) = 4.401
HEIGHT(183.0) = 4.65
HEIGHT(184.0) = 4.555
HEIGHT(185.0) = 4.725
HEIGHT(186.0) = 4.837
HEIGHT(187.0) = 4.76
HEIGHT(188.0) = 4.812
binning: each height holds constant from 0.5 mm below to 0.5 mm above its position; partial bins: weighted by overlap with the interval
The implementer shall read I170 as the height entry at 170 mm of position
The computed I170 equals 4.063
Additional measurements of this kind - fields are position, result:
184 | 4.555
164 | 2.805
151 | 2.793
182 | 4.401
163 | 2.611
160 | 2.426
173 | 4.274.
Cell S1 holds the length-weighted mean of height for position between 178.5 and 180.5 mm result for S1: 4.51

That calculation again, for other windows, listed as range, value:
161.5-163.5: 2.48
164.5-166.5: 3.21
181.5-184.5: 4.54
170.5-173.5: 4.34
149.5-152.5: 2.81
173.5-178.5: 4.53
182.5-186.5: 4.69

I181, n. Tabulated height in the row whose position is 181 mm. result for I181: 4.627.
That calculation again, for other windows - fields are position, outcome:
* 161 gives 2.256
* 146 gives 3.614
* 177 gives 4.642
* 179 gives 4.365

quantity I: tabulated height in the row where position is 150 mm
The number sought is 2.796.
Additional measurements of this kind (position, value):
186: 4.837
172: 4.331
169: 3.782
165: 3.022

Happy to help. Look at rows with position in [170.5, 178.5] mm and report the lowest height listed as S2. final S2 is 4.274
